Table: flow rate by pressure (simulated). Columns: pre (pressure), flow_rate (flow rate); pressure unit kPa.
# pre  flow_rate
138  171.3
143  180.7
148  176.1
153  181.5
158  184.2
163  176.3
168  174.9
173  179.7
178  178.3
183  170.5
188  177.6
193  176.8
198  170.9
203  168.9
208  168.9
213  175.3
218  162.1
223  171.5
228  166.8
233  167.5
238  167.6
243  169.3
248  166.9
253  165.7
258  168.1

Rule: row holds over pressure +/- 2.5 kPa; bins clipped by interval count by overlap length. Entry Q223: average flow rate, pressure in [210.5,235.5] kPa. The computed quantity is 169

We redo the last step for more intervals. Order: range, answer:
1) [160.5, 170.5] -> 176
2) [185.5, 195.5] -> 177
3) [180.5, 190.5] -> 174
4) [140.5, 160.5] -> 181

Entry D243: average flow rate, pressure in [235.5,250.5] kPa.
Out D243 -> 168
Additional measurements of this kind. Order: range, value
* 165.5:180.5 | 178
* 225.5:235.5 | 167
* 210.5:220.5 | 169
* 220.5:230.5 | 169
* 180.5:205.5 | 173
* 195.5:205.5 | 170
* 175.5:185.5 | 174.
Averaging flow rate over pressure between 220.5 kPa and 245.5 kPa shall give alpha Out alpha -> 169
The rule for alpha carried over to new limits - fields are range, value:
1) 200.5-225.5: 169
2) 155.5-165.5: 180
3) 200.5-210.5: 169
